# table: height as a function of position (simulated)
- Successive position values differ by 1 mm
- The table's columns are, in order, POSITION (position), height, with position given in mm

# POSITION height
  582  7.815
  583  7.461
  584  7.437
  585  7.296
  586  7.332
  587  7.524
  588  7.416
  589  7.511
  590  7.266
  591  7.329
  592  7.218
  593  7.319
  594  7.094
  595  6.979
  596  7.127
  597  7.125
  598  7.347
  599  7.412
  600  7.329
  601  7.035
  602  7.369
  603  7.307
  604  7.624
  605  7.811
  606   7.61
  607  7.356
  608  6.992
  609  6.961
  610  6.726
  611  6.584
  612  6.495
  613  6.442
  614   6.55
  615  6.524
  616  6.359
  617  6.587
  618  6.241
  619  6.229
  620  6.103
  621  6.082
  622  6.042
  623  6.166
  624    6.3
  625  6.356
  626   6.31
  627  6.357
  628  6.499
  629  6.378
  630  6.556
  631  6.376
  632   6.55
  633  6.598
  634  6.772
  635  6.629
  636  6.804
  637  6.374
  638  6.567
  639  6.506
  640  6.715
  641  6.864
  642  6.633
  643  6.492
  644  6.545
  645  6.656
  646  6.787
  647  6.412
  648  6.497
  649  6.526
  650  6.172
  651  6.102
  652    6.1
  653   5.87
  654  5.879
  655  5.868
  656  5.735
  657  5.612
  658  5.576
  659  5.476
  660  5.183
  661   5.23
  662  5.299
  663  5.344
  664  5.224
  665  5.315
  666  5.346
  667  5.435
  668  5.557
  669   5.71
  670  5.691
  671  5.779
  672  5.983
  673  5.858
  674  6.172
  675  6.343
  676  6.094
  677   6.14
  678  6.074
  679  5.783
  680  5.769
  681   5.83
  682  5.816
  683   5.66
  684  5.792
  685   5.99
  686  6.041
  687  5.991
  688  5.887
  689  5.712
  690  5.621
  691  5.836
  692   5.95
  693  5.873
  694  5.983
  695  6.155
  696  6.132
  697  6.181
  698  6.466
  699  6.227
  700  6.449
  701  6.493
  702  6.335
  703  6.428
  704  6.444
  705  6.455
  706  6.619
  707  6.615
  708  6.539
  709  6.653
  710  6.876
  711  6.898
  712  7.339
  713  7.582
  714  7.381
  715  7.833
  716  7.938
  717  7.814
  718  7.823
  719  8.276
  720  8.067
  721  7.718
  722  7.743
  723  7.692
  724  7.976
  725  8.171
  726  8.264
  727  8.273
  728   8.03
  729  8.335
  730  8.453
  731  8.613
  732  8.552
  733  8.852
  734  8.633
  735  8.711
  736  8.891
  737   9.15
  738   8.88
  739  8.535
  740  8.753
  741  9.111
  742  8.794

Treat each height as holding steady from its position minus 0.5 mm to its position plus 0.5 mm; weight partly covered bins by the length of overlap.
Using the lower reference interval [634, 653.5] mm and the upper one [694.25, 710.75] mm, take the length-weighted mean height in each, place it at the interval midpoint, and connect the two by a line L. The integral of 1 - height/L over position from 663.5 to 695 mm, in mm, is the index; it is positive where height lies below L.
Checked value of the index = 3.1 mm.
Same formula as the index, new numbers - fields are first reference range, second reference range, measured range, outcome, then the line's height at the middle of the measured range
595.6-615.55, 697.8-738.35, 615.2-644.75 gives 3.1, 7.2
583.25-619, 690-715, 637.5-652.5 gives 0.7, 6.84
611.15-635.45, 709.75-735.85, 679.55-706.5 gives 5.2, 7.53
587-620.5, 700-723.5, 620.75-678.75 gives 8.0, 7.09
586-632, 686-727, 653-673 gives 3.8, 6.86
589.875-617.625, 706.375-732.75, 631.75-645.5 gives 1.2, 7.27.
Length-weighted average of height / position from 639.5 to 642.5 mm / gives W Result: 6.74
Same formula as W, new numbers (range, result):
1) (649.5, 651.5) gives 6.14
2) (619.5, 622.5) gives 6.08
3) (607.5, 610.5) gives 6.89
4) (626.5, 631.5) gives 6.43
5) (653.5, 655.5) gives 5.87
